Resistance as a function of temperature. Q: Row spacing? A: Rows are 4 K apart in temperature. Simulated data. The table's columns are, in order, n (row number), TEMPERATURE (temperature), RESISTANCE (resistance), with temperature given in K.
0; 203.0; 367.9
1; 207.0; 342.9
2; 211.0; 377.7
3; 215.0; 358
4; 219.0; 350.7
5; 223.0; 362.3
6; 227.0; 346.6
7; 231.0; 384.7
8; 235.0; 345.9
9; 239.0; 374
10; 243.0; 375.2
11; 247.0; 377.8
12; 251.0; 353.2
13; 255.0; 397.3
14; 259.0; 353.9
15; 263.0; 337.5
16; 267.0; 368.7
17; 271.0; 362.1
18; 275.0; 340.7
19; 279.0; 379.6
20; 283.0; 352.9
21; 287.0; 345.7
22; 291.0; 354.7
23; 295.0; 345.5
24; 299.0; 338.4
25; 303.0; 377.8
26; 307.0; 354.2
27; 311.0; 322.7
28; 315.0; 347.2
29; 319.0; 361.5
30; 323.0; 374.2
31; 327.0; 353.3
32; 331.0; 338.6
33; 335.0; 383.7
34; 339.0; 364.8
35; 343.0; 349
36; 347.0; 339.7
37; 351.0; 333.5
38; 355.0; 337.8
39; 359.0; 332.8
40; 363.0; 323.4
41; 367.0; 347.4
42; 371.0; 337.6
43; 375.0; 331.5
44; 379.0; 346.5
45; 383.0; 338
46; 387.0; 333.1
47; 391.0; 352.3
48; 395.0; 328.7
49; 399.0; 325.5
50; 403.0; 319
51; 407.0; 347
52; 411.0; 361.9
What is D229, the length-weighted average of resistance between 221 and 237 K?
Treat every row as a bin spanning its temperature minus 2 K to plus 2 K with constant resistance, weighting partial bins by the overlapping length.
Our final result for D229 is 360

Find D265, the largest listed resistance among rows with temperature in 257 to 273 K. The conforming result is 368.7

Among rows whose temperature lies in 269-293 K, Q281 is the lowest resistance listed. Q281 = 340.7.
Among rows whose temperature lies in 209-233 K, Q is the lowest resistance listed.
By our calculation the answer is 346.6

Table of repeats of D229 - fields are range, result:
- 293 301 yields 342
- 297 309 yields 357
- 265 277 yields 357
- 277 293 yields 358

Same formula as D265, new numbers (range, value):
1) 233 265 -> 397.3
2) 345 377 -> 347.4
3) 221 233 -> 384.7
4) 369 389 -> 346.5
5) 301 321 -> 377.8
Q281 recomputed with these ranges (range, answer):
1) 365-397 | 328.7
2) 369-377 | 331.5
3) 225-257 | 345.9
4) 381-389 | 333.1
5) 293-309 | 338.4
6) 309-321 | 322.7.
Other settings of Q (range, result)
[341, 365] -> 323.4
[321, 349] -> 338.6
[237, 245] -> 374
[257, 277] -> 337.5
